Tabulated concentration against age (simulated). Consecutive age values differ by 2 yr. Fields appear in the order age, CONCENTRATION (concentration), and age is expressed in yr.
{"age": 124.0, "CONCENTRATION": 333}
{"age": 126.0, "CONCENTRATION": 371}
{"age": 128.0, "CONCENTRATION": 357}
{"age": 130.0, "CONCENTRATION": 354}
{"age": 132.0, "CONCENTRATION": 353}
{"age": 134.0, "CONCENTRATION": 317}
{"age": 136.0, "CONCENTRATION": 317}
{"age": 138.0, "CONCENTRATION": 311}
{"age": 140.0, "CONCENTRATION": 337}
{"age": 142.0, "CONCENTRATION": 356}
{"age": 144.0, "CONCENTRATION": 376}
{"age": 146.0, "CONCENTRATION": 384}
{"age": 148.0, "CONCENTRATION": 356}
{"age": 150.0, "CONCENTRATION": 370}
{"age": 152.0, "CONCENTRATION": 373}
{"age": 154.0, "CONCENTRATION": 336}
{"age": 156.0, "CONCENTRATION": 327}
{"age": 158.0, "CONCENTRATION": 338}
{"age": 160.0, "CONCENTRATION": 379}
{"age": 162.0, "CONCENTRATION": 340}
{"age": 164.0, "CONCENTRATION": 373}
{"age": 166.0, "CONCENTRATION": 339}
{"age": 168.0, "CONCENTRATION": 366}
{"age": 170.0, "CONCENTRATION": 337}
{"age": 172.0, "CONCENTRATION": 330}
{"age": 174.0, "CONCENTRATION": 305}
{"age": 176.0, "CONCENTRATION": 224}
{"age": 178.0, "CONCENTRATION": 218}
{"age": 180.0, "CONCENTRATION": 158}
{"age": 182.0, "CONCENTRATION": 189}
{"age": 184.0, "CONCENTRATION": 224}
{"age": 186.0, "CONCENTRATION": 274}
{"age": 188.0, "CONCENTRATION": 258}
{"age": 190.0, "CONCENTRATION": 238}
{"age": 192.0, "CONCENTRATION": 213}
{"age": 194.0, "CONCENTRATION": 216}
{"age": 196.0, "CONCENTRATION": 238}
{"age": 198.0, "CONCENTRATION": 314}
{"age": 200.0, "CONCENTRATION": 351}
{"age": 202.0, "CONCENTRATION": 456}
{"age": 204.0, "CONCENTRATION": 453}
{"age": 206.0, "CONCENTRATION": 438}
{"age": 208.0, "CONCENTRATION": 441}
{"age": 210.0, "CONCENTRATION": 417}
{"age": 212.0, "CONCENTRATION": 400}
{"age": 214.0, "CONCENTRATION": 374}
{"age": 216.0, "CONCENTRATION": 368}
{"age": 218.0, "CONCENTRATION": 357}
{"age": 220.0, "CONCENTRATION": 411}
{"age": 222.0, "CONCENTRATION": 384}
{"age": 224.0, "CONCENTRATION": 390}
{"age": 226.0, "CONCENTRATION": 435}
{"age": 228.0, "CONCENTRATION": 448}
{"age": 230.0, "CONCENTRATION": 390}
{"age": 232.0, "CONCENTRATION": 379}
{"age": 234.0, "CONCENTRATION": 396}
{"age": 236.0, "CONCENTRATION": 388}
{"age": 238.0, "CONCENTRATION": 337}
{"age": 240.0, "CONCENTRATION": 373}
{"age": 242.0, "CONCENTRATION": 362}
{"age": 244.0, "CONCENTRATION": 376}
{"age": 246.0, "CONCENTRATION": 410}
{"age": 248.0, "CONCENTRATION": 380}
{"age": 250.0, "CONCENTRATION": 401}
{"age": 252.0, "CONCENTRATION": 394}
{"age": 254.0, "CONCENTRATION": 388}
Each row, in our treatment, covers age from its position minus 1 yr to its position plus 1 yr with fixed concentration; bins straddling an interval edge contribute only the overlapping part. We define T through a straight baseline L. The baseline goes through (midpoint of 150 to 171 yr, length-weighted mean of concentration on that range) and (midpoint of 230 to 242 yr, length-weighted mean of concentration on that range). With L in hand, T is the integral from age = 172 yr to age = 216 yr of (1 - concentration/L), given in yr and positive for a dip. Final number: 6.8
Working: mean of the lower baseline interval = 352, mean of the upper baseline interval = 375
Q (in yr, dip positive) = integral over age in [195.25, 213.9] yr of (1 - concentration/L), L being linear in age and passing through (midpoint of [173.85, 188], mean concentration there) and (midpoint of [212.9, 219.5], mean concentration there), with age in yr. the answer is -3.9 yr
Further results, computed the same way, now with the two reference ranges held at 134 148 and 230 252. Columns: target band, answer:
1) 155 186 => 5.20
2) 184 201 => 4.83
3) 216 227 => -0.55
